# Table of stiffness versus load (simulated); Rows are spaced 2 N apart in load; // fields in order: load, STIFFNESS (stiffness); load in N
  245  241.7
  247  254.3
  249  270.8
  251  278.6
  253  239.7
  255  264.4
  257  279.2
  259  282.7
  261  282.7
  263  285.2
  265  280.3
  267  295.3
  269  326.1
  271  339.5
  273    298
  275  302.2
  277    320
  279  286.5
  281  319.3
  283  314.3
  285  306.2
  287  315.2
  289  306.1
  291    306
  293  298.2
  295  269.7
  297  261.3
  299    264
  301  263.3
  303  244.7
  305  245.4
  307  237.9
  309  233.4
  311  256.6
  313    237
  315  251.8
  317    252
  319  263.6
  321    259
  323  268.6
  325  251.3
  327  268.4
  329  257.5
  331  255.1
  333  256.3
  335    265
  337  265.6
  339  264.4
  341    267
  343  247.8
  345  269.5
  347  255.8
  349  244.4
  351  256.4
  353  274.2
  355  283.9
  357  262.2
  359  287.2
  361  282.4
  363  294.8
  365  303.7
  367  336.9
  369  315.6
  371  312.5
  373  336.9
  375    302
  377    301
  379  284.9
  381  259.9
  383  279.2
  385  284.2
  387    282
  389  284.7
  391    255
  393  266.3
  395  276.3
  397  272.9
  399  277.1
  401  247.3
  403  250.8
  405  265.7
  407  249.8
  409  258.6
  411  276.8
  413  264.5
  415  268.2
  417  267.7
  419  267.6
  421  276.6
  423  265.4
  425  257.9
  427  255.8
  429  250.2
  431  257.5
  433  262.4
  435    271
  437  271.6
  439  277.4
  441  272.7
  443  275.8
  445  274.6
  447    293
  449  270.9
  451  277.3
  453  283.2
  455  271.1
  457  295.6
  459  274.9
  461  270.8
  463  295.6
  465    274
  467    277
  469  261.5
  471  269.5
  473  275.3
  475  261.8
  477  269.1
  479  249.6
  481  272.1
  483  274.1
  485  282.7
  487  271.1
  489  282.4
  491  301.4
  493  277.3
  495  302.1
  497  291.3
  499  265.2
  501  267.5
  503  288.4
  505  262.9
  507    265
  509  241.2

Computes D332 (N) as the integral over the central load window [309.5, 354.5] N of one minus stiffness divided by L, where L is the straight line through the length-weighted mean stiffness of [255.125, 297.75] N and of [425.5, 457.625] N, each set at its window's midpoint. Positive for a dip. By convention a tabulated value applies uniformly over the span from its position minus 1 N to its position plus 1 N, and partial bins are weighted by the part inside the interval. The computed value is 4.8 N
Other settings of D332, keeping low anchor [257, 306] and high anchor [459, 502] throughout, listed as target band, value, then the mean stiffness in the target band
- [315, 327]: 1.2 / 259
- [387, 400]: 0.5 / 273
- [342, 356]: 1.2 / 262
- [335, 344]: 0.8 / 262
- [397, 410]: 1.0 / 259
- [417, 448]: 1.2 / 269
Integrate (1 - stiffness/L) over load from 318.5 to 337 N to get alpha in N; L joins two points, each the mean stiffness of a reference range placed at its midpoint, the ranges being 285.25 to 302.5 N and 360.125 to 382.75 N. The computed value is 2.0 N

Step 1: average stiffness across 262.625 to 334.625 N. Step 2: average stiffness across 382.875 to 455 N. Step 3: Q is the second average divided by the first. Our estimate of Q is 0.97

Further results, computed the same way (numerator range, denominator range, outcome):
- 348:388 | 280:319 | 1.06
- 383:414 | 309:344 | 1.04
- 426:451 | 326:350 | 1.04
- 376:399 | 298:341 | 1.08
